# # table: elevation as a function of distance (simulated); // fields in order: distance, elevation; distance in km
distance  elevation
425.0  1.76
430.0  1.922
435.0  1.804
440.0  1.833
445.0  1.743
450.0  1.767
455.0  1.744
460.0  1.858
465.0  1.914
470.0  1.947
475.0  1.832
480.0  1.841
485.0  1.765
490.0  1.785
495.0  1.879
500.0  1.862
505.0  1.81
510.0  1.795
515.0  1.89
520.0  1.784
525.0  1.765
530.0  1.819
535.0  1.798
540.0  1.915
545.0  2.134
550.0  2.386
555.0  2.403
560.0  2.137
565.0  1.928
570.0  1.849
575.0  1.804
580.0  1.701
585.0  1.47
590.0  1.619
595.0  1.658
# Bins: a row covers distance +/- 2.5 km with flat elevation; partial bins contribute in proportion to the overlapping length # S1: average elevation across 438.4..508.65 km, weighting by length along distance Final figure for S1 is 1.83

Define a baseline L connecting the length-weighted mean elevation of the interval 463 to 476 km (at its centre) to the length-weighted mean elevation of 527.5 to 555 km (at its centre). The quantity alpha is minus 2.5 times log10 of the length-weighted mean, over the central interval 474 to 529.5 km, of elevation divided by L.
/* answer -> 0.086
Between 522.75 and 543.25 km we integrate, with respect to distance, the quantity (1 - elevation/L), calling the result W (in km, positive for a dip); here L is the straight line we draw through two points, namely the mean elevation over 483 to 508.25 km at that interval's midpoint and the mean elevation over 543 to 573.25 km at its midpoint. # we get 1.7 km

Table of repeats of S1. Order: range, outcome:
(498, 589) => 1.9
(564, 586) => 1.76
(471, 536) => 1.82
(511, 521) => 1.84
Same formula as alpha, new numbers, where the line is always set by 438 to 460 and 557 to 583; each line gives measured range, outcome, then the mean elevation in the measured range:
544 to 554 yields -0.23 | 2.3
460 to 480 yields -0.05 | 1.89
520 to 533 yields 0.03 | 1.79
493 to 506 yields -0.02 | 1.85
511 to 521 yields 0.00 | 1.84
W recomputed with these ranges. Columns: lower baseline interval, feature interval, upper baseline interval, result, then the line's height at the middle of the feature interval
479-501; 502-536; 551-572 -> 2.23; 1.94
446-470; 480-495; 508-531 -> 0.14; 1.82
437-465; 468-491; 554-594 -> -0.33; 1.81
